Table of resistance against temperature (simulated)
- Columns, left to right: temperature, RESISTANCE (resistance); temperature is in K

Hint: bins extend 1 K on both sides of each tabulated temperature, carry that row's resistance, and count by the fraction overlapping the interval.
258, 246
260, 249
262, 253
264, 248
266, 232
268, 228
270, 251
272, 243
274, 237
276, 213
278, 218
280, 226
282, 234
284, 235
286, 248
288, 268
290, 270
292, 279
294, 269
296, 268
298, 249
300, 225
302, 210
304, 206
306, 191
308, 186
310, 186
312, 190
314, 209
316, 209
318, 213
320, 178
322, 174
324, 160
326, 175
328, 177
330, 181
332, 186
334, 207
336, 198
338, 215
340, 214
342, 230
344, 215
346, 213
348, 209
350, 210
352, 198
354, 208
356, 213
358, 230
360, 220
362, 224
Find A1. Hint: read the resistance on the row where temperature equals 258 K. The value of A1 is 246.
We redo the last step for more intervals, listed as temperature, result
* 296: 268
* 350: 210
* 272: 243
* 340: 214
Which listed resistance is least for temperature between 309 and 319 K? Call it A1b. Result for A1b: 186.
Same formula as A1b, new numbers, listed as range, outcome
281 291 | 234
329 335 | 181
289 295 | 269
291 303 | 210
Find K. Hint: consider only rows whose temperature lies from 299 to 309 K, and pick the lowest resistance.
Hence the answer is 186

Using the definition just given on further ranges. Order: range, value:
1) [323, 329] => 160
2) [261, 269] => 228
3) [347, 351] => 209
